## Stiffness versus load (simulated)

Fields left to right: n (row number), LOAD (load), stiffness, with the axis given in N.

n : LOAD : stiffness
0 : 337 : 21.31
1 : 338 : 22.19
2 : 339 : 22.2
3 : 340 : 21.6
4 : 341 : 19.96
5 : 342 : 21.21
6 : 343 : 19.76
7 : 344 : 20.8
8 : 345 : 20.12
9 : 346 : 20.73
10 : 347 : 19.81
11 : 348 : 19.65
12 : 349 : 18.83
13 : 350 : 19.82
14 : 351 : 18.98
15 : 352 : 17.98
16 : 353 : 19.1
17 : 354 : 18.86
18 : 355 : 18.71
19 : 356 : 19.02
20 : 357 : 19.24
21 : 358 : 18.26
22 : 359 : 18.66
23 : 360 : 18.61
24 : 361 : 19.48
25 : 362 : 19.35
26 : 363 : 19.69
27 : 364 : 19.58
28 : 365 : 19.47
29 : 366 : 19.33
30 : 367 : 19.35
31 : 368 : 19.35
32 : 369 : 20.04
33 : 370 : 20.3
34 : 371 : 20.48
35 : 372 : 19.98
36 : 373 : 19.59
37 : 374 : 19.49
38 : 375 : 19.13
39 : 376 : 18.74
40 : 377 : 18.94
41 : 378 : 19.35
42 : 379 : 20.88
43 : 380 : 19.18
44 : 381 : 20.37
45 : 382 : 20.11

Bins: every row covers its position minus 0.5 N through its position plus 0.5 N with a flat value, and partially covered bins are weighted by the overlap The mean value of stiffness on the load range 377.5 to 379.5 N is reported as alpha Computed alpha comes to 20.1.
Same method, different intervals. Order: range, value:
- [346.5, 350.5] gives 19.5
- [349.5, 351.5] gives 19.4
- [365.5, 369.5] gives 19.5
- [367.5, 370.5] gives 19.9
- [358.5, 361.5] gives 18.9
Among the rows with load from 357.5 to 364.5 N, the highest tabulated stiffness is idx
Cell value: 19.69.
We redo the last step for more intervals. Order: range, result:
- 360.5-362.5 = 19.48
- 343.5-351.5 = 20.8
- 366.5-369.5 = 20.04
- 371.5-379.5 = 20.88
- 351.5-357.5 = 19.24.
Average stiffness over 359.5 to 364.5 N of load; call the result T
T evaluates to 19.3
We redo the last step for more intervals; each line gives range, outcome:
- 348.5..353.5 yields 18.9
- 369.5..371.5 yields 20.4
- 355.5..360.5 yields 18.8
